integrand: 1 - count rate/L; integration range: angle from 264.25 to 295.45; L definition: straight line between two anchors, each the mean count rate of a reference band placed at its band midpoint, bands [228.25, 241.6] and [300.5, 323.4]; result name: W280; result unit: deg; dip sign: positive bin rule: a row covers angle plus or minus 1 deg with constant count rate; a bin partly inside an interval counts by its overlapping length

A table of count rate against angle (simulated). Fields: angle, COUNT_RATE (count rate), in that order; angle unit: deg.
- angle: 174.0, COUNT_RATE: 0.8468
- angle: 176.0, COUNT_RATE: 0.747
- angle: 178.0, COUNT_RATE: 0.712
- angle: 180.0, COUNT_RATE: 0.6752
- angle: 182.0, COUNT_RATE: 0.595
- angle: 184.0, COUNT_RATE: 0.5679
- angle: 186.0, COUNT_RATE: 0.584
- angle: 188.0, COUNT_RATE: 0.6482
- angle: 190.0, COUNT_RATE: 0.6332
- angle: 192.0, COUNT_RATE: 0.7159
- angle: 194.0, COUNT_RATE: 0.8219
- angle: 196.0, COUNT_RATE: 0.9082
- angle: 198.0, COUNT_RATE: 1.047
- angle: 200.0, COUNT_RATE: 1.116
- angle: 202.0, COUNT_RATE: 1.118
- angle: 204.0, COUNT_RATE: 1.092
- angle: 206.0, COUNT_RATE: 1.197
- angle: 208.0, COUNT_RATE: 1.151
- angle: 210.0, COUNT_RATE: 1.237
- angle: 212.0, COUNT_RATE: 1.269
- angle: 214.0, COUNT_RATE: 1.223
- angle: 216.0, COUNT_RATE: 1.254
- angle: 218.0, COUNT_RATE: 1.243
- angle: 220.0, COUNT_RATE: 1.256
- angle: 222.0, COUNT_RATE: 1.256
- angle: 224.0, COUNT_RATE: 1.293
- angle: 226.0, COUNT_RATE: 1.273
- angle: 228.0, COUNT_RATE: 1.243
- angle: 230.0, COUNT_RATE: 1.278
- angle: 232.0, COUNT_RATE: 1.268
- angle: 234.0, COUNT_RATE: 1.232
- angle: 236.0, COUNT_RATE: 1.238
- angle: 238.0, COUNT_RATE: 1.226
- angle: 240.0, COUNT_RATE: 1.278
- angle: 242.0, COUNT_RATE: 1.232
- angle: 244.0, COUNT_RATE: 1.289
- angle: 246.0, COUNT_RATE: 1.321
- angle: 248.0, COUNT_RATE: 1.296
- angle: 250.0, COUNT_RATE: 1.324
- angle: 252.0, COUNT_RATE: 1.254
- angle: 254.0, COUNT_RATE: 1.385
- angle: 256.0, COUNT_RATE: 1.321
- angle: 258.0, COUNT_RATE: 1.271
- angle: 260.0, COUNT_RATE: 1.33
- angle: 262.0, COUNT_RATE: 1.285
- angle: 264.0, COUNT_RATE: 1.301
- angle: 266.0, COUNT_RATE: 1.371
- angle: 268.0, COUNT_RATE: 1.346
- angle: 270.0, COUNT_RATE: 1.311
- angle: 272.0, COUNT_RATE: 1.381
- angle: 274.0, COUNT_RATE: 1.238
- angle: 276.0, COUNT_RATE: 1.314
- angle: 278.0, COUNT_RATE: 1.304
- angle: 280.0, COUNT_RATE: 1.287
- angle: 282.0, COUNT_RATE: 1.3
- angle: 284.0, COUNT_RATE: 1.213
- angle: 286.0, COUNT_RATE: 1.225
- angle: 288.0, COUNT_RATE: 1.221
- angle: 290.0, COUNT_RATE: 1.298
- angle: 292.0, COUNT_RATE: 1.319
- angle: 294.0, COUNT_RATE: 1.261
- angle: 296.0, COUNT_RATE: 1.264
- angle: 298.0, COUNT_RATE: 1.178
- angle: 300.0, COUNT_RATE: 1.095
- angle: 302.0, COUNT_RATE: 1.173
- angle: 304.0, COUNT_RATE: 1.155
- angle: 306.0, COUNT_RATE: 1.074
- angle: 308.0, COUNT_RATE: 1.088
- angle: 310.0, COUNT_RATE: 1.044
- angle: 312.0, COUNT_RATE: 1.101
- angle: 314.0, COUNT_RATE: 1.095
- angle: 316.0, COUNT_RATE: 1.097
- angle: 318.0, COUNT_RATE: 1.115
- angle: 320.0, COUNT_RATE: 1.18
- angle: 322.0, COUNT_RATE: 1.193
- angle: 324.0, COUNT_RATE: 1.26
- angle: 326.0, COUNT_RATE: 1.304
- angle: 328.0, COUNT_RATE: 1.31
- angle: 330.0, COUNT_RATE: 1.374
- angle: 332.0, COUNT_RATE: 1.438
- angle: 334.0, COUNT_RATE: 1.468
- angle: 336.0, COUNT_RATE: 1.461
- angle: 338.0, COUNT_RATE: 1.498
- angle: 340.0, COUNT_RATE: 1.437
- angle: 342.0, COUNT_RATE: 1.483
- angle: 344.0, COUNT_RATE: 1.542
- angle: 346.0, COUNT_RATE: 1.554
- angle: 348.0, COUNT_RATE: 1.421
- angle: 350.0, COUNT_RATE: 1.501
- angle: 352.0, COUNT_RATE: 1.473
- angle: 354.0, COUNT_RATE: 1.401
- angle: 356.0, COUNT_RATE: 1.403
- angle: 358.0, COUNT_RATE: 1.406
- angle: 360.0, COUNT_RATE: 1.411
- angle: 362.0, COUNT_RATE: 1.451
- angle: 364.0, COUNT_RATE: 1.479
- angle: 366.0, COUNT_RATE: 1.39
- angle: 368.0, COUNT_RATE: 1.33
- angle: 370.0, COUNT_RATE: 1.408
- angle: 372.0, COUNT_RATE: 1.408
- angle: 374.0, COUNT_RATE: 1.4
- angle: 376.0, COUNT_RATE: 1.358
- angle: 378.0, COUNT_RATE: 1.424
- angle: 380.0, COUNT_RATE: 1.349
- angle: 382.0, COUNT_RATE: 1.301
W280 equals -3.1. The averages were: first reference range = 1.25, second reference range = 1.12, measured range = 1.29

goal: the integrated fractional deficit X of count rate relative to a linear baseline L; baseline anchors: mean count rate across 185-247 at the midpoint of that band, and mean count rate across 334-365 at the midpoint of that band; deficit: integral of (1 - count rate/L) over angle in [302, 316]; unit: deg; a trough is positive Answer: 2.7 deg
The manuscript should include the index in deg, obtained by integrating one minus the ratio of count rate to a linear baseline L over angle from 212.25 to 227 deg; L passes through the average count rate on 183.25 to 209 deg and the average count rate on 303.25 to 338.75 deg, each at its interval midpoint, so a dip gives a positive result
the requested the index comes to -4.58 deg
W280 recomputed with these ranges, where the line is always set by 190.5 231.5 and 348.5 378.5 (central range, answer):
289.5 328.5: 4.19 deg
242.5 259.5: -1.26 deg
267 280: -0.60 deg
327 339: -0.55 deg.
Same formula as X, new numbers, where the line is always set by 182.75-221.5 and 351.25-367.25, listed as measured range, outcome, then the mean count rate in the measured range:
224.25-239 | -2.31 deg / 1.25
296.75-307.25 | 1.11 deg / 1.14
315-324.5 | 1.12 deg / 1.16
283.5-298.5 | -0.10 deg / 1.25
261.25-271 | -1.23 deg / 1.32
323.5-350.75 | -1.37 deg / 1.43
